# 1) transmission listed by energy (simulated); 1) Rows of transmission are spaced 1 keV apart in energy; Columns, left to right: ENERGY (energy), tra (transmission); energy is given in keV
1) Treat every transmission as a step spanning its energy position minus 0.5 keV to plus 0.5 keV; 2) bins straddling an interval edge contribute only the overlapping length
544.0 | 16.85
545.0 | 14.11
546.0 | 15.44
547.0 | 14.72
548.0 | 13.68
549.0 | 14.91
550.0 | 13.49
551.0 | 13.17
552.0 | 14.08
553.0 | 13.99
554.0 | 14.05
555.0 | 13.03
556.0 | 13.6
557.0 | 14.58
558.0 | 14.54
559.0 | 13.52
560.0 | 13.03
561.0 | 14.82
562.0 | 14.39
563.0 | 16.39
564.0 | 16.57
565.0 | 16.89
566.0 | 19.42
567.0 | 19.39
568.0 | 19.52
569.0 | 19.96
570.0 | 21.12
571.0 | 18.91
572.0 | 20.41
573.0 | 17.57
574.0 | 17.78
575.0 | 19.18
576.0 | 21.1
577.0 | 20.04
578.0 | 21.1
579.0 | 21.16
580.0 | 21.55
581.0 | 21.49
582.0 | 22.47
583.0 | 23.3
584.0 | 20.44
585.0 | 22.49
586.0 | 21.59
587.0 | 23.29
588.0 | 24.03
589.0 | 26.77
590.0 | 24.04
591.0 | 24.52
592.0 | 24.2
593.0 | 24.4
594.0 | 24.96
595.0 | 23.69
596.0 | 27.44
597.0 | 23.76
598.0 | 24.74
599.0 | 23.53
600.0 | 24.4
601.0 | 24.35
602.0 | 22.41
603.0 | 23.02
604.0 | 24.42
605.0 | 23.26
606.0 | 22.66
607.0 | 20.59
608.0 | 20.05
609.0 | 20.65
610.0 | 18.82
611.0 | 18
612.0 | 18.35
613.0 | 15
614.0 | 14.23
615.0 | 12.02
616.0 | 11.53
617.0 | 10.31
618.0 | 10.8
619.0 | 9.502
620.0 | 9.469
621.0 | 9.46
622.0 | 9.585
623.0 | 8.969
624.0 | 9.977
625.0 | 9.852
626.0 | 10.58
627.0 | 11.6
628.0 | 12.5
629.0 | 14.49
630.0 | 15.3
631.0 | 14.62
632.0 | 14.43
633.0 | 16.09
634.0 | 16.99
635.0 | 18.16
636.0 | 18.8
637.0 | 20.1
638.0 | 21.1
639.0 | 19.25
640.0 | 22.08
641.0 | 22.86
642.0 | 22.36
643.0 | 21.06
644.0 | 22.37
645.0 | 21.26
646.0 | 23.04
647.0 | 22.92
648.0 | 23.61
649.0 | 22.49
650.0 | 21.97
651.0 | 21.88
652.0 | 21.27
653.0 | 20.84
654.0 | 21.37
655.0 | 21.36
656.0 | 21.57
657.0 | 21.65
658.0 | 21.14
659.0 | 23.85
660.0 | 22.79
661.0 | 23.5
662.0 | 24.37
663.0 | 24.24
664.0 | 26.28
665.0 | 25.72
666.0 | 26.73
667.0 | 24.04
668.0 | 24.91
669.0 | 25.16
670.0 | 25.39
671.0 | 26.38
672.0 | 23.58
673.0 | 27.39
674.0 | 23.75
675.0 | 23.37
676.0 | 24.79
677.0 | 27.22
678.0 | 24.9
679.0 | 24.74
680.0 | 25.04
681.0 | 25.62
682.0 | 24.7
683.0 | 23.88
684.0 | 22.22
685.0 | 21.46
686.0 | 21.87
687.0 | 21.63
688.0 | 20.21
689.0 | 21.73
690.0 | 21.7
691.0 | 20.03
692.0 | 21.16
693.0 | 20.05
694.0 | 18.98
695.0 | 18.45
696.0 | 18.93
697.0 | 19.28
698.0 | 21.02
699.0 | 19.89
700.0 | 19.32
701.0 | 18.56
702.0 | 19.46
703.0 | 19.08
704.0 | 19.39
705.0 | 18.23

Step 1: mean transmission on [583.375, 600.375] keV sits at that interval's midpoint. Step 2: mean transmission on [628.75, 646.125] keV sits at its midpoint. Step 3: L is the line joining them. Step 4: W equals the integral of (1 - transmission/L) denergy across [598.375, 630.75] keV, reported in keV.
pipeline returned 8.7 keV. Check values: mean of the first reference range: 24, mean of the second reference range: 19.1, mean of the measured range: 16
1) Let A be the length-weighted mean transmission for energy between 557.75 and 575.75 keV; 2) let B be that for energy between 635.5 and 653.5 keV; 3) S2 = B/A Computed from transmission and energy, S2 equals 1.24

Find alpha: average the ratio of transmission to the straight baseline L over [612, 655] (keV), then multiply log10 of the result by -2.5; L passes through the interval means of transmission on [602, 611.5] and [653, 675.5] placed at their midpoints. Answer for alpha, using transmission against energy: 0.34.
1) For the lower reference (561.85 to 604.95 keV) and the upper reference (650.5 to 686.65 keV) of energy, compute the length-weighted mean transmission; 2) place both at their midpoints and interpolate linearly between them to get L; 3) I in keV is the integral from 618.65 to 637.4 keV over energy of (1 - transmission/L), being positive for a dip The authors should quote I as 7.96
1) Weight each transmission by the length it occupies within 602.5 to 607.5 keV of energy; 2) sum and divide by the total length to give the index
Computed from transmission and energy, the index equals 22.8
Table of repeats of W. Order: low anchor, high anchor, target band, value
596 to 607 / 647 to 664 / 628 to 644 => 3.12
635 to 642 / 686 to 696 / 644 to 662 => -1.43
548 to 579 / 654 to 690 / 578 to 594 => -4.26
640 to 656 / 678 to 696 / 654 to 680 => -2.73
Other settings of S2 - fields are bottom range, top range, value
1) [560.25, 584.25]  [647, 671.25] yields 1.21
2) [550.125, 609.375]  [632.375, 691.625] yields 1.13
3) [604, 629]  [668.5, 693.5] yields 1.65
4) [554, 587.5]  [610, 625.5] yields 0.65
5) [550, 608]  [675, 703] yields 1.08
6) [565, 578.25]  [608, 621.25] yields 0.72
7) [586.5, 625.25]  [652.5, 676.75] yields 1.26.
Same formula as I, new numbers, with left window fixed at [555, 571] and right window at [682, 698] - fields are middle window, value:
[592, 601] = -3.5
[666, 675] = -2.2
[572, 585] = -2.8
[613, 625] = 5.0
